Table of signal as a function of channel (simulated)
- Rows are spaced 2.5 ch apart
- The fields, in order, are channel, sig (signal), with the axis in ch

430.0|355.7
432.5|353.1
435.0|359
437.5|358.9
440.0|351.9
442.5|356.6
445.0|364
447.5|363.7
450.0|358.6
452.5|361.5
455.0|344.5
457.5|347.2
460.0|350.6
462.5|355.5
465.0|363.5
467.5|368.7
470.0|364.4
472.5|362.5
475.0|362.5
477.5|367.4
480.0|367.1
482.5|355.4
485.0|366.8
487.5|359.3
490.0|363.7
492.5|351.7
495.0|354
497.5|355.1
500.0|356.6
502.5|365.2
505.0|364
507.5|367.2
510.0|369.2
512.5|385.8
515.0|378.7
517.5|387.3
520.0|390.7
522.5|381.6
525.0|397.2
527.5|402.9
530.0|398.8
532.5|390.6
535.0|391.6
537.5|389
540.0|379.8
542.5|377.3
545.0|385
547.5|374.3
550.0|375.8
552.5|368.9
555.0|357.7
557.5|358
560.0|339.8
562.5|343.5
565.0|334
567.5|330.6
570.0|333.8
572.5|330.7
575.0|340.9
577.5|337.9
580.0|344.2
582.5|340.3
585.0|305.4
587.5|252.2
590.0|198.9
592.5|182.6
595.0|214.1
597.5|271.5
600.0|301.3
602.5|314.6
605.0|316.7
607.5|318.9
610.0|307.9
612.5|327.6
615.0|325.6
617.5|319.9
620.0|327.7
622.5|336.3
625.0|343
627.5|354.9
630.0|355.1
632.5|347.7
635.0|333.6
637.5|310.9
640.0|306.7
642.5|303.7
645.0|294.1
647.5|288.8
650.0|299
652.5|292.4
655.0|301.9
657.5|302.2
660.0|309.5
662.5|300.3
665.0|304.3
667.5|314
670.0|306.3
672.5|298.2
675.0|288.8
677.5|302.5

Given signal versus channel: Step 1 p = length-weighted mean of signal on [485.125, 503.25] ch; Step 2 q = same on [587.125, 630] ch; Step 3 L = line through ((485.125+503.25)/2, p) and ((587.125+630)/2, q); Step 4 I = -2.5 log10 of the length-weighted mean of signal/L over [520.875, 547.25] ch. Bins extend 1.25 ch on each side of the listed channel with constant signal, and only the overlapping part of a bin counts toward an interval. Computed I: -0.15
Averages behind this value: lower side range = 358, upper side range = 298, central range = 389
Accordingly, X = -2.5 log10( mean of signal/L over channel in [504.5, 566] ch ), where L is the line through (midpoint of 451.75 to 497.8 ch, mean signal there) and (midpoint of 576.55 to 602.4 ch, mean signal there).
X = -0.19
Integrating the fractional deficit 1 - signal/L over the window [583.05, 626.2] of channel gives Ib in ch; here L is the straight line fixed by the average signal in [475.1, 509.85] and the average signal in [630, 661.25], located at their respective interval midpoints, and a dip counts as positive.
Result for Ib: 4.0 ch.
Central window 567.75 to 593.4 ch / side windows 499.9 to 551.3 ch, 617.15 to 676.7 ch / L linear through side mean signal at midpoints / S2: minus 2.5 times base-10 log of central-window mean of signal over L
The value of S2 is 0.17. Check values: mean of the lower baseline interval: 382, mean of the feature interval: 300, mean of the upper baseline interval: 314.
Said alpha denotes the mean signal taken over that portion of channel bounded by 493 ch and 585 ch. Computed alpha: 365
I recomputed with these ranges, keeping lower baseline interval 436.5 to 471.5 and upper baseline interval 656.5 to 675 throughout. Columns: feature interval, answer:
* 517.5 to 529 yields -0.155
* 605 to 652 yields -0.028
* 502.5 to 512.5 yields -0.075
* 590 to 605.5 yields 0.233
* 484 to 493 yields -0.036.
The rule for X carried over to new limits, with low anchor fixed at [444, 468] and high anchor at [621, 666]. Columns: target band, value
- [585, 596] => 0.42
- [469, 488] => -0.03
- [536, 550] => -0.13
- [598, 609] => 0.05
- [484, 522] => -0.06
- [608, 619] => 0.01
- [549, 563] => -0.07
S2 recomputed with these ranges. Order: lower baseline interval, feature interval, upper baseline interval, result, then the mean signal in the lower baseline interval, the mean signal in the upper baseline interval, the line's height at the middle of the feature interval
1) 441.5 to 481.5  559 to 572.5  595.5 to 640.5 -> 0.00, 360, 322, 335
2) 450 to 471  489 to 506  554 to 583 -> -0.02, 357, 341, 351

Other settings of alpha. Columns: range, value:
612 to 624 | 328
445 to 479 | 360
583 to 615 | 279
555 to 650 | 314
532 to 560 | 375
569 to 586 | 334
